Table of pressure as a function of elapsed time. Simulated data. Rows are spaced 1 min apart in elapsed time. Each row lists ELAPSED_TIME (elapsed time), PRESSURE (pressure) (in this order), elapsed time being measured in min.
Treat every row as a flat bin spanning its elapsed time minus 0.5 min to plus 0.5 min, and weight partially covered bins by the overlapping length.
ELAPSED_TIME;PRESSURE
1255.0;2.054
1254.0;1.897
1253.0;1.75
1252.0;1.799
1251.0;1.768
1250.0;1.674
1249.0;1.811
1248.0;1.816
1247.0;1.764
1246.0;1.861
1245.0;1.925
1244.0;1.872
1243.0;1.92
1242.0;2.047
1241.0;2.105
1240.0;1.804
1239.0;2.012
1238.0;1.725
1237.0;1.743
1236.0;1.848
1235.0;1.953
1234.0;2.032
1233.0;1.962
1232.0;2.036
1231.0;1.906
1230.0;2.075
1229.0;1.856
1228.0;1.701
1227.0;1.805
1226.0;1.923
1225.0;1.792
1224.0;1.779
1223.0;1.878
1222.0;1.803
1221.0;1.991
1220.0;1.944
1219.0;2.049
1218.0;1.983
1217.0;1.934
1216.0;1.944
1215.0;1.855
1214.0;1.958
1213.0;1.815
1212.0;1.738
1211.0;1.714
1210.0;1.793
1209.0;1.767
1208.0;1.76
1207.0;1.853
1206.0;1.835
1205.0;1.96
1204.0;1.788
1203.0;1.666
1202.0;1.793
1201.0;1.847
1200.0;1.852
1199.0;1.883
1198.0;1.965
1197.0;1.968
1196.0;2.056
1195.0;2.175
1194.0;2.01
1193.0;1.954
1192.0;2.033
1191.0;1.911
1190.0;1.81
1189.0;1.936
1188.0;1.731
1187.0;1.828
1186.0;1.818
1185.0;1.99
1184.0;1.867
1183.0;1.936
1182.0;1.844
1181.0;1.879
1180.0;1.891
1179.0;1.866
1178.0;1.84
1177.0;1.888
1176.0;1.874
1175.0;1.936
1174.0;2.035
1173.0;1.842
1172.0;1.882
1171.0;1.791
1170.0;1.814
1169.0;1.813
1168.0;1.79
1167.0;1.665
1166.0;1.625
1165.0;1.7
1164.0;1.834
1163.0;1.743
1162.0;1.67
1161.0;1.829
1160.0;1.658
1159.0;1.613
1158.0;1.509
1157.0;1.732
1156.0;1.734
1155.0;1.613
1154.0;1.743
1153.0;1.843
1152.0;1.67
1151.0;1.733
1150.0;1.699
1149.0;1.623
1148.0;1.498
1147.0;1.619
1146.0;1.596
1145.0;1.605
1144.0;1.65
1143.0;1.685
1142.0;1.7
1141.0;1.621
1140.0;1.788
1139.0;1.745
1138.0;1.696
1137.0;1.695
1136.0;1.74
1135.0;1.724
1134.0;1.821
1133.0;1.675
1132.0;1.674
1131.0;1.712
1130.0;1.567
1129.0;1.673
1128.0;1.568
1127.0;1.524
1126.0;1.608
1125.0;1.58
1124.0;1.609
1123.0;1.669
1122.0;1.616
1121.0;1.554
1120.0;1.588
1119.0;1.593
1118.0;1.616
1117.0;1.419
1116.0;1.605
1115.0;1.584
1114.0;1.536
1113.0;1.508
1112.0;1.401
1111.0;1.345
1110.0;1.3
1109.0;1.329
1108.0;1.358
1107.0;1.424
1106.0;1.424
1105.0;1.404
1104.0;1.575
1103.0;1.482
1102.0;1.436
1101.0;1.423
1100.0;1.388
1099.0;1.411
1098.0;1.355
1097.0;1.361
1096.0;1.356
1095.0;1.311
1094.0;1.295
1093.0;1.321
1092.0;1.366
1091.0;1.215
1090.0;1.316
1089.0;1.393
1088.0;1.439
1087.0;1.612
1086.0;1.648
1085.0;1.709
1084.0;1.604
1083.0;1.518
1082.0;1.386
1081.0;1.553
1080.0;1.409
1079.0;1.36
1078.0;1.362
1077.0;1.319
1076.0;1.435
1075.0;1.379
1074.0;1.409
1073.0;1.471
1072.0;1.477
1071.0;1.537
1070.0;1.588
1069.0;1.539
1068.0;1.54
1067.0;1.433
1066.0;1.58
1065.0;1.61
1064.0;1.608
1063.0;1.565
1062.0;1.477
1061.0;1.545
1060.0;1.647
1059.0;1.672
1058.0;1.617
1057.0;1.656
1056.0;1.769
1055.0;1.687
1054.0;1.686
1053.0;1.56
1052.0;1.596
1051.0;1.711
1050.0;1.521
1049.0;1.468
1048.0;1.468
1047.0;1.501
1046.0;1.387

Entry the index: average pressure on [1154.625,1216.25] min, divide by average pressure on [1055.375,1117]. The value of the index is 1.2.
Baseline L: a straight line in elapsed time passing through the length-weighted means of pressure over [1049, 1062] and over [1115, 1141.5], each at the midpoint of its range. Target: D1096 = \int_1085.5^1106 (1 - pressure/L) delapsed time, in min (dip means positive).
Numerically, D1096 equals 2.9 min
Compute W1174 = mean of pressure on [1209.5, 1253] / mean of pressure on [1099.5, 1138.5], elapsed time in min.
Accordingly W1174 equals 1.21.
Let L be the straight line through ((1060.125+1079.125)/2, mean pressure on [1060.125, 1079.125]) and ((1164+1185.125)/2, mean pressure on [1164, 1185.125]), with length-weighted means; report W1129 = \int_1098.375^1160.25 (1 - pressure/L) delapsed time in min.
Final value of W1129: 3.8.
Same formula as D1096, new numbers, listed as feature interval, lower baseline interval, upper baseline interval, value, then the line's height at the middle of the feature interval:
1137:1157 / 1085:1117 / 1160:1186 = 0.04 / 1.68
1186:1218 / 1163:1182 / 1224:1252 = -0.45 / 1.85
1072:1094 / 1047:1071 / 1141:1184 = 2.53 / 1.62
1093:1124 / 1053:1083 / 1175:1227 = 3.43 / 1.64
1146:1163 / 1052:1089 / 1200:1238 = 0.48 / 1.72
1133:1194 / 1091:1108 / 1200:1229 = -4.75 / 1.64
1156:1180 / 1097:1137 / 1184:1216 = -0.52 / 1.74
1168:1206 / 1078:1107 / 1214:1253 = -3.38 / 1.74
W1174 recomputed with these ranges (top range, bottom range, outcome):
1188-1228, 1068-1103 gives 1.31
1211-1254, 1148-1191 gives 1.05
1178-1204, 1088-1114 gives 1.37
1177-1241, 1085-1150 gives 1.23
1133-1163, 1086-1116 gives 1.20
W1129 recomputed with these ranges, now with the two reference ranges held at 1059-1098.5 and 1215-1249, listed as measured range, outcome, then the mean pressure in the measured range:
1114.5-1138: -0.4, 1.63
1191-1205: -0.9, 1.92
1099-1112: 1.1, 1.41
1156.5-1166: 0.0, 1.69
